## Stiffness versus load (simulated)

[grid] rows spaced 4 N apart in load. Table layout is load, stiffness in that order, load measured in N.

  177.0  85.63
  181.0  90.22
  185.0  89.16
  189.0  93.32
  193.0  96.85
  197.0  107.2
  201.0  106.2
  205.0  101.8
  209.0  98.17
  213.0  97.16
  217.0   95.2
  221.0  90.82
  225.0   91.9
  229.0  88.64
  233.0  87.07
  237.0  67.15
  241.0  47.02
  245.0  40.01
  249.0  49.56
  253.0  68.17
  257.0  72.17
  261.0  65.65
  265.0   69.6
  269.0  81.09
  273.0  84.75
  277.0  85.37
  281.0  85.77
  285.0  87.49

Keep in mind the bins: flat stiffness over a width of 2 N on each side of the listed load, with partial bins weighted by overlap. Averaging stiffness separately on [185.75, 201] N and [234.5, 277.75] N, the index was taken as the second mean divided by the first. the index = 0.7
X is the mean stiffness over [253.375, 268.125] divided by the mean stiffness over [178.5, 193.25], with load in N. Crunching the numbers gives 0.8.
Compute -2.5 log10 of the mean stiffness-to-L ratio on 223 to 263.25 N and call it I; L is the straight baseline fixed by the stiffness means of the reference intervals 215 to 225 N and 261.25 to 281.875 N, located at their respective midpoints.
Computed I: 0.27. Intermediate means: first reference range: 92.8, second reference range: 79.7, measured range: 67.7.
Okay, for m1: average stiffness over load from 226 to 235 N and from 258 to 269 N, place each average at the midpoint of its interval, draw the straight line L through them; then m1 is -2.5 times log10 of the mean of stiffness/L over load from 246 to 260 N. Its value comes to 0.22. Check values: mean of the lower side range 88.3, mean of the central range 61.8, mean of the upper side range 70.5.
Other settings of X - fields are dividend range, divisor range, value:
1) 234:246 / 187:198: 0.56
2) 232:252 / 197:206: 0.55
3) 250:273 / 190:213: 0.71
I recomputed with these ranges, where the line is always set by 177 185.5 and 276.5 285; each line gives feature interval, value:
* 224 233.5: -0.02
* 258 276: 0.14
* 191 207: -0.17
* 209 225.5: -0.08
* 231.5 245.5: 0.38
